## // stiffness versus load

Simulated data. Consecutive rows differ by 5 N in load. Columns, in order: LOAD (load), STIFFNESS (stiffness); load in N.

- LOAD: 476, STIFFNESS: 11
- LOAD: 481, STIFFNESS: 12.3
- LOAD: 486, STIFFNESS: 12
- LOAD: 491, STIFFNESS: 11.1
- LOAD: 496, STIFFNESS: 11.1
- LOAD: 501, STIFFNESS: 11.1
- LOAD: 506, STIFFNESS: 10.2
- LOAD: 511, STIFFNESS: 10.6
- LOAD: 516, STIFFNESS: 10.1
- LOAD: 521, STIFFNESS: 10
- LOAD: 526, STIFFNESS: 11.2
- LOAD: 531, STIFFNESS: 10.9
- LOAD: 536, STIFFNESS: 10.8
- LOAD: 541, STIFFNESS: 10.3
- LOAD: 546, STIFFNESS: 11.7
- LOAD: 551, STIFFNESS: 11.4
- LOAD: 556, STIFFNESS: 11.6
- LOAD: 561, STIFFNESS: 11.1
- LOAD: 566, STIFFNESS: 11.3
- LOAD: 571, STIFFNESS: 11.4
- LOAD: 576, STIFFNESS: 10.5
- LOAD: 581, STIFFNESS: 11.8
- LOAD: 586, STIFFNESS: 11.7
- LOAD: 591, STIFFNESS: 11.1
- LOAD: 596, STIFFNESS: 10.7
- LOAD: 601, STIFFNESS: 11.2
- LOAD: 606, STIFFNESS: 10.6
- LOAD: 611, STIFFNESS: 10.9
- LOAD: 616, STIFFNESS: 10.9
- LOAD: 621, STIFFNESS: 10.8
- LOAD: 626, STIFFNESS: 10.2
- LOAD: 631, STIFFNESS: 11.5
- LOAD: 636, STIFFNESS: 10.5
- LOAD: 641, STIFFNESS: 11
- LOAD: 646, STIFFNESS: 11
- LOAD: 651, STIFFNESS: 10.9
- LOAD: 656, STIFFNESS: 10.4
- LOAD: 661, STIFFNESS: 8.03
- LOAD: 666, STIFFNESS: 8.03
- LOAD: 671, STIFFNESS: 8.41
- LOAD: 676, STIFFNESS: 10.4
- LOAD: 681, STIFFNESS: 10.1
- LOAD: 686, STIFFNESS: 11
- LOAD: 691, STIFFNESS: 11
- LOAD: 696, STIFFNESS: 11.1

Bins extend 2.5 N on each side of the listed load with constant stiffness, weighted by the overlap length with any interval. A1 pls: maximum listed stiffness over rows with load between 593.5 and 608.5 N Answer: 11.2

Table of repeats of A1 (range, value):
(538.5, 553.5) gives 11.7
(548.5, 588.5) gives 11.8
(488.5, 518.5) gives 11.1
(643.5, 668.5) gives 11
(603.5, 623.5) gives 10.9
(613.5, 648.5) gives 11.5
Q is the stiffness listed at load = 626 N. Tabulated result 10.2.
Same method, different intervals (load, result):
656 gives 10.4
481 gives 12.3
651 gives 10.9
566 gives 11.3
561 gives 11.1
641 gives 11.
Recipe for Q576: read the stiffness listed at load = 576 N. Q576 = 10.5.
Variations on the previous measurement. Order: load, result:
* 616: 10.9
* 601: 11.2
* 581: 11.8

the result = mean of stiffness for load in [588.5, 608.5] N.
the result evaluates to 10.9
